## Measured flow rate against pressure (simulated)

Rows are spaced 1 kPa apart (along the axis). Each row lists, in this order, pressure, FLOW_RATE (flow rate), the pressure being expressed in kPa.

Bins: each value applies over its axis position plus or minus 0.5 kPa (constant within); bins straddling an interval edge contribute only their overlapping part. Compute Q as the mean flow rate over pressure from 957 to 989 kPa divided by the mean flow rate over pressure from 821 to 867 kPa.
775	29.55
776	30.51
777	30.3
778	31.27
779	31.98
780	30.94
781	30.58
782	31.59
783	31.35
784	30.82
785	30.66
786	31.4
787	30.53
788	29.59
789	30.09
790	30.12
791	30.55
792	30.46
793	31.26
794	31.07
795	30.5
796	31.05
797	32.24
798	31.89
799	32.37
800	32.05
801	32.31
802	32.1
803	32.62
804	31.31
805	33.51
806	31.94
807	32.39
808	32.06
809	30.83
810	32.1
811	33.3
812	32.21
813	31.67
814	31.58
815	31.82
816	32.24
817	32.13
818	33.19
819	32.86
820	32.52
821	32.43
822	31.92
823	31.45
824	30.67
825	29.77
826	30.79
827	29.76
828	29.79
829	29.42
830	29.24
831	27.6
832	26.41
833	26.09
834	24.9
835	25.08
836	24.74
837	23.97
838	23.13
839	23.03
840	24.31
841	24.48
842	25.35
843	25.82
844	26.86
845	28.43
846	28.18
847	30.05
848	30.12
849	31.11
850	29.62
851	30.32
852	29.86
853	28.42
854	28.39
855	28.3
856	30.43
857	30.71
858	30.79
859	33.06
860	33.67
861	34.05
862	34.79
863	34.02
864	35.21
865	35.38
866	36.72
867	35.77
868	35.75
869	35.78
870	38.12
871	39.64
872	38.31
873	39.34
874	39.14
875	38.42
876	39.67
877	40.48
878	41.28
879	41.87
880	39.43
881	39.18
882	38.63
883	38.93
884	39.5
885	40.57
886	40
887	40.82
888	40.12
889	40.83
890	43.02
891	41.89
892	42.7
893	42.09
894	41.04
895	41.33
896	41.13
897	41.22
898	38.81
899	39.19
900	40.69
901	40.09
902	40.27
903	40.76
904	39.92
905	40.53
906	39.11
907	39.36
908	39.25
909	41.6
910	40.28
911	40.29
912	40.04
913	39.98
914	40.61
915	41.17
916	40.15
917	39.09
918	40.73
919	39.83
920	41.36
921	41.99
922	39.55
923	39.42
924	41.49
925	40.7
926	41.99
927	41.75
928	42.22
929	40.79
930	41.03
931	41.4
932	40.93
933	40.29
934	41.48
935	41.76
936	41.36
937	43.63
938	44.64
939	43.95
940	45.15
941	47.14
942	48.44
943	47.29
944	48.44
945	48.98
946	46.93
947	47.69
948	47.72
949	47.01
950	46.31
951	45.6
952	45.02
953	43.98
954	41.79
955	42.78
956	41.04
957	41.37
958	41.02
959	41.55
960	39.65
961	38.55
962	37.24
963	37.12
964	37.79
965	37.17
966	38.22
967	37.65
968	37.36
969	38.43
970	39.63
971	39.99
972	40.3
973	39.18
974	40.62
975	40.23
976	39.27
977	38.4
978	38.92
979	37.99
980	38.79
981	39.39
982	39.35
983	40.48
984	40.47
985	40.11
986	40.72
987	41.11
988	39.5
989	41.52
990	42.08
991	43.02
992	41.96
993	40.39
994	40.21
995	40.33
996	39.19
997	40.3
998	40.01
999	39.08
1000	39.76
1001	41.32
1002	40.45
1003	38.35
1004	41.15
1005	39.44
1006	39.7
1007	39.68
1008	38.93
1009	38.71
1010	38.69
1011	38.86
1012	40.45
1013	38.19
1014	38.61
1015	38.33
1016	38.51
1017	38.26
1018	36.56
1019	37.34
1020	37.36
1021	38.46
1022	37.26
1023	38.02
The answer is 1.3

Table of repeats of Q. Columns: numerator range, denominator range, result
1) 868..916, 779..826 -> 1.27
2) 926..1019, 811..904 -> 1.21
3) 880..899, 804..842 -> 1.37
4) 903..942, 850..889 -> 1.14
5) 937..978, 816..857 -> 1.48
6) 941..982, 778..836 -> 1.35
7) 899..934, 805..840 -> 1.36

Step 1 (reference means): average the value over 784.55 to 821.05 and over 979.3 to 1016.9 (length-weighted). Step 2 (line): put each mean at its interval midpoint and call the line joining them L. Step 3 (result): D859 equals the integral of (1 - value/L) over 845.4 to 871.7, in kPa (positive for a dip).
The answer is 1.09 kPa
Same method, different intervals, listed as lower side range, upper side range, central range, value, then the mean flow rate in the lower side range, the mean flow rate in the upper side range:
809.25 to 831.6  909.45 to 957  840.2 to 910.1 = 1.3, 31.3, 42.9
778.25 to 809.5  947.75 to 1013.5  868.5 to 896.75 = -3.6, 31.4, 40.3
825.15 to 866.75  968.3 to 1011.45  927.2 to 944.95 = -3.8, 29.1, 39.9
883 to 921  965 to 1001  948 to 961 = -1.0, 40.5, 39.8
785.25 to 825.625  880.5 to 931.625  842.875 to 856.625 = 2.5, 31.6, 40.6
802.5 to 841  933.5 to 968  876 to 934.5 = -3.5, 29.8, 43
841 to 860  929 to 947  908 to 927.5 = 0.1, 29.2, 44.3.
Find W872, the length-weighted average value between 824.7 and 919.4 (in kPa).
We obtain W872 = 35.2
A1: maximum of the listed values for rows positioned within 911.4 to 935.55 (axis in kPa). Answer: 42.22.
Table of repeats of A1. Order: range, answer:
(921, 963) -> 48.98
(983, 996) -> 43.02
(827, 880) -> 41.87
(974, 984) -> 40.62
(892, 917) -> 42.7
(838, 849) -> 31.11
